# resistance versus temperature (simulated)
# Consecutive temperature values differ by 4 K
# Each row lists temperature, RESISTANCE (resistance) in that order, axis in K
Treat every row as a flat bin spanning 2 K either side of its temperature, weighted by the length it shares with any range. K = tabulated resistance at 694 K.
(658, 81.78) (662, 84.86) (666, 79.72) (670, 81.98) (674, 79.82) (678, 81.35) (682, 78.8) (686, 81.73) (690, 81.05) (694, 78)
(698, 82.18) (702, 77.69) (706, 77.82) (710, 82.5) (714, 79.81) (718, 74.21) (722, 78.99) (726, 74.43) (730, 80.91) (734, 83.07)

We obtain 78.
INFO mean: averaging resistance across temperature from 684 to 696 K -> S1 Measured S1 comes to 80.3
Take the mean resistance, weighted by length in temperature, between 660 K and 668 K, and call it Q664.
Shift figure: 82.3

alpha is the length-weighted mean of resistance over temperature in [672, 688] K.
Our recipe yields 80.4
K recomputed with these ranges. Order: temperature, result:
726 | 74.43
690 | 81.05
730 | 80.91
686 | 81.73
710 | 82.5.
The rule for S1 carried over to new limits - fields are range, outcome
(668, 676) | 80.9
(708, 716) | 81.2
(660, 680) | 81.5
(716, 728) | 75.9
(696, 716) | 80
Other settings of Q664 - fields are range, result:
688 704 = 79.7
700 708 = 77.8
